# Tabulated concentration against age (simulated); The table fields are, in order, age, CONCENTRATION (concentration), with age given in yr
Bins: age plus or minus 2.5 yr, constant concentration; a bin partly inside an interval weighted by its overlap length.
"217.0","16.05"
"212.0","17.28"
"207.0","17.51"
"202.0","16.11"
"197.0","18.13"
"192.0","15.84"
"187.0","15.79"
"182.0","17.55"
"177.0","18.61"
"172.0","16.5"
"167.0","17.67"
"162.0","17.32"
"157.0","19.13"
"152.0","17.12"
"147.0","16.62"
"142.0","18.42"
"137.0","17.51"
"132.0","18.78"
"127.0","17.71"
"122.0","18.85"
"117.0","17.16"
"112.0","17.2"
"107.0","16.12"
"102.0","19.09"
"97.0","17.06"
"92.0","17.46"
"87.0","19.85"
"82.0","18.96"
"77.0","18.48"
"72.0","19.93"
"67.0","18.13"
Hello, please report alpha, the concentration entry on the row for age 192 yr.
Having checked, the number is 15.84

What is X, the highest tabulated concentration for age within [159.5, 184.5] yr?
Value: 18.61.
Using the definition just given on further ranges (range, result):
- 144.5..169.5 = 19.13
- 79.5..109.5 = 19.85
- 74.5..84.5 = 18.96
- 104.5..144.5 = 18.85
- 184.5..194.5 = 15.84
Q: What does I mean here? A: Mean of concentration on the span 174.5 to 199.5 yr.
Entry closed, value 17.2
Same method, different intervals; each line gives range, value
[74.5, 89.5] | 19.1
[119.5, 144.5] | 18.3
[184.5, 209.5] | 16.7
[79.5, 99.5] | 18.3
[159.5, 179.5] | 17.5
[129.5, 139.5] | 18.1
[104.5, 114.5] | 16.7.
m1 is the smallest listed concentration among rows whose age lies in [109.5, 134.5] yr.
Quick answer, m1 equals 17.16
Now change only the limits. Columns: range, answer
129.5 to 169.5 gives 16.62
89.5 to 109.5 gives 16.12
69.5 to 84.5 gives 18.48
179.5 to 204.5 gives 15.79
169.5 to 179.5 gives 16.5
